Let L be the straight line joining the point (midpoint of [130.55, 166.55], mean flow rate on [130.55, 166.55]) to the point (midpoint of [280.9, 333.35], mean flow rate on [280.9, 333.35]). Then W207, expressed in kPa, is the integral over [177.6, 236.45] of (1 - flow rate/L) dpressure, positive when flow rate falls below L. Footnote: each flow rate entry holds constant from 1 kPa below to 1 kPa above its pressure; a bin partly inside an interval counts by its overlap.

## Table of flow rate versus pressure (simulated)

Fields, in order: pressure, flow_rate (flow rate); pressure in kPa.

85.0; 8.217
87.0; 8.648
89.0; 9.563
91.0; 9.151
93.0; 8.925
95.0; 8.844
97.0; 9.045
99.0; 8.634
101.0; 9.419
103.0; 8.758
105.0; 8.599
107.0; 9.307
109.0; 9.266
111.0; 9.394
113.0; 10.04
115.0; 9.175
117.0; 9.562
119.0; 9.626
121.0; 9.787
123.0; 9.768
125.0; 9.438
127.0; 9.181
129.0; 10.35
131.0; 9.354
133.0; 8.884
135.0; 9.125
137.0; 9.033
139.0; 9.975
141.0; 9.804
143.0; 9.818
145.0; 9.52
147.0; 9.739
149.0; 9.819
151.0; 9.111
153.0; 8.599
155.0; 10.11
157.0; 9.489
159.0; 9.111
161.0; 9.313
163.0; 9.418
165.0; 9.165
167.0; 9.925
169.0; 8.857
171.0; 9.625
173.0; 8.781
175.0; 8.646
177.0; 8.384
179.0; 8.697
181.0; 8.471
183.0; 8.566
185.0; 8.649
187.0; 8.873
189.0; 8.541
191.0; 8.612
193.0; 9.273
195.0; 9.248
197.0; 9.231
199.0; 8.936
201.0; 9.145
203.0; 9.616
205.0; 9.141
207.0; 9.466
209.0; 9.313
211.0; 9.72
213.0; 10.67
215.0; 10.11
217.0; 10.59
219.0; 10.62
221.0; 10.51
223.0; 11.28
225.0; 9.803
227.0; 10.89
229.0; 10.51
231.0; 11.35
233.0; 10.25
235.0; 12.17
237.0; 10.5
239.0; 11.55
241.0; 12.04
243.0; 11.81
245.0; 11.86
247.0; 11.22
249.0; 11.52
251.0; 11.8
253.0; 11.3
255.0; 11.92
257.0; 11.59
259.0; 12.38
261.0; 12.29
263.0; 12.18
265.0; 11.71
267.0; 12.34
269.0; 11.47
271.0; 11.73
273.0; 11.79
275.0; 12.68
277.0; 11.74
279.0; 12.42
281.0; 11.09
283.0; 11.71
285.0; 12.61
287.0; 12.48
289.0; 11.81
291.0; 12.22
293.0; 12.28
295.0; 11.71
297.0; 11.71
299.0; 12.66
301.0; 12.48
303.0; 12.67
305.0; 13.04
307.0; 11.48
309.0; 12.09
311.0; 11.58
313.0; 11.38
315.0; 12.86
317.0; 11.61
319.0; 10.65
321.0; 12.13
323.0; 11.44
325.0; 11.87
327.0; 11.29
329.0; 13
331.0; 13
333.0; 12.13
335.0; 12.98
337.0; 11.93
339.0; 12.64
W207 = 3.83 kPa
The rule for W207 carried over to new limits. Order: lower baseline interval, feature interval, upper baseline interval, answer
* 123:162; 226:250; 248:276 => 0.24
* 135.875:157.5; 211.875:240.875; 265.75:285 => 0.56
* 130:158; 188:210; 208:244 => 2.54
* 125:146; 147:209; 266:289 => 6.83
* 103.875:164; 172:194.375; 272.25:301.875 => 3.50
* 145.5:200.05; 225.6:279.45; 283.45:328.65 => -4.01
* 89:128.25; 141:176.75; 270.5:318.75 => 2.40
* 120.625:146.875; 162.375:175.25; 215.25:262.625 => 1.14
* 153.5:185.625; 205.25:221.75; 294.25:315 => -0.01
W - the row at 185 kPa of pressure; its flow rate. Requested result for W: 8.649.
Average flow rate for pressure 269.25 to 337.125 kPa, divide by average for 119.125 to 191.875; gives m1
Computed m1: 1.3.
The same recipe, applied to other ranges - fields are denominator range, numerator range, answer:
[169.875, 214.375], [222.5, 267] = 1.26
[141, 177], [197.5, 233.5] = 1.08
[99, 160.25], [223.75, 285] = 1.23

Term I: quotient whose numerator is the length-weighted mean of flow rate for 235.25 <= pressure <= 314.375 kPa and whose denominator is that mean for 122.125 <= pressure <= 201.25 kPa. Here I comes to 1.29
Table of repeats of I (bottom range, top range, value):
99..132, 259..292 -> 1.28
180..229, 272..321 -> 1.26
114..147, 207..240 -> 1.11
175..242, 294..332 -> 1.23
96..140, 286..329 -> 1.28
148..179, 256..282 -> 1.30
